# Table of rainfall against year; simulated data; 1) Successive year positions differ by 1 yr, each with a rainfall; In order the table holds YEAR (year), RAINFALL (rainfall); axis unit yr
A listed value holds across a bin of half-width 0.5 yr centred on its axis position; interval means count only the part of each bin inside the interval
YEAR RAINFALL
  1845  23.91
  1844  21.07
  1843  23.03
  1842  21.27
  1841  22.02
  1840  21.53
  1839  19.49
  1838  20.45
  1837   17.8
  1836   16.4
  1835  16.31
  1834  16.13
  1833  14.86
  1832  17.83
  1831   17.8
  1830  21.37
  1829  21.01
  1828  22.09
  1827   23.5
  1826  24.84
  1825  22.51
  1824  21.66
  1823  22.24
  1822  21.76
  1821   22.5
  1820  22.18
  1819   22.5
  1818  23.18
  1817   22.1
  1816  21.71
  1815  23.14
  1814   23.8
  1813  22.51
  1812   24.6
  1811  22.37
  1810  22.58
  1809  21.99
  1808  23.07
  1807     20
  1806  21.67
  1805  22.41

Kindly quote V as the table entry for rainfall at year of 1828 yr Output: 22.09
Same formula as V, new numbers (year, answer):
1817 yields 22.1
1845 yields 23.91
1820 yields 22.18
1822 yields 21.76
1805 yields 22.41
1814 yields 23.8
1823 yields 22.24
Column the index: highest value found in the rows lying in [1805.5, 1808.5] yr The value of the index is 23.07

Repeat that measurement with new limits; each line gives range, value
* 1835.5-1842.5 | 22.02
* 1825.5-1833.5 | 24.84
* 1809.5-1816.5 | 24.6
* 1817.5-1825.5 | 23.18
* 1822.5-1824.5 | 22.24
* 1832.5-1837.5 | 17.8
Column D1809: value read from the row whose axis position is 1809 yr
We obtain 21.99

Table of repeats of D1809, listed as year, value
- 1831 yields 17.8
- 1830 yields 21.37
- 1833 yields 14.86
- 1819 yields 22.5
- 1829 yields 21.01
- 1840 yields 21.53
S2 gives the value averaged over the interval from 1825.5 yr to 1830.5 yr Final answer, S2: 22.6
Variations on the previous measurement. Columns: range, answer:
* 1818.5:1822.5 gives 22.2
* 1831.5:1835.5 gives 16.3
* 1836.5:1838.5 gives 19.1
